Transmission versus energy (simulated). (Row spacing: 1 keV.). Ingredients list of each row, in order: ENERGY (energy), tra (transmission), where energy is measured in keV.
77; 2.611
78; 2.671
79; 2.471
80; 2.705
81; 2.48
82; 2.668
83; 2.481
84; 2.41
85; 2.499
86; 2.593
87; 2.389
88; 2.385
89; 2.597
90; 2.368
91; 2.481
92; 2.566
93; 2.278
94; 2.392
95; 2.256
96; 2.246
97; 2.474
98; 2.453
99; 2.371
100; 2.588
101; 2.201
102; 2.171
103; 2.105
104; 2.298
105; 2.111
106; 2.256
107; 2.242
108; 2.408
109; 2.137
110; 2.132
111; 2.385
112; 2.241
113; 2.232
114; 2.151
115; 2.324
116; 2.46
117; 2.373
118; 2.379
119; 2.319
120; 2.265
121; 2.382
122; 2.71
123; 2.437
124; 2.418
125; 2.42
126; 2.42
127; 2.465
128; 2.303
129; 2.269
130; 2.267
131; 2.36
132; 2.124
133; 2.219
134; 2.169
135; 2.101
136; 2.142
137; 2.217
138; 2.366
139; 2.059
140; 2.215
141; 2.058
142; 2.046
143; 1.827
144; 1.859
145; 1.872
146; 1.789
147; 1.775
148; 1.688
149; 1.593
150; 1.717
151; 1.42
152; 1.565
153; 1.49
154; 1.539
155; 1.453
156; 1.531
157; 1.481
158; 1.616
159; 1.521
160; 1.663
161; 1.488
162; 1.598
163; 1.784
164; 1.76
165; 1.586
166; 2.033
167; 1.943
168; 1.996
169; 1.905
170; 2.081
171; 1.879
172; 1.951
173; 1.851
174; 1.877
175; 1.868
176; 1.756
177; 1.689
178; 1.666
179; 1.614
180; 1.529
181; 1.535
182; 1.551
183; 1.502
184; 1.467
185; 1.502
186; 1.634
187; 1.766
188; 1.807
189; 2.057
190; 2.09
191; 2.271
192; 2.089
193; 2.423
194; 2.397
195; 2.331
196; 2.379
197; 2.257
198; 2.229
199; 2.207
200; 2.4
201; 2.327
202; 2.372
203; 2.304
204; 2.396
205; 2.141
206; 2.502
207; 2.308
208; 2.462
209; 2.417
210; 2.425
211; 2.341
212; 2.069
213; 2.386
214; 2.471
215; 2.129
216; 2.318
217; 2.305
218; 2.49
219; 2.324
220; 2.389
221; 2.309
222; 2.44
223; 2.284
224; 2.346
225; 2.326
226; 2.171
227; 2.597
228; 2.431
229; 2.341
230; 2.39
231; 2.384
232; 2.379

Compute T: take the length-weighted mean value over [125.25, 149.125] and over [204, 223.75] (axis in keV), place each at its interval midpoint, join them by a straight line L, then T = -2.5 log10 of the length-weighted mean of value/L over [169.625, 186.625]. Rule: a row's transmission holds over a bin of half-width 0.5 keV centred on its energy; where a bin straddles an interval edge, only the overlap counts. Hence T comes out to 0.29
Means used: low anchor 2.1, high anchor 2.34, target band 1.7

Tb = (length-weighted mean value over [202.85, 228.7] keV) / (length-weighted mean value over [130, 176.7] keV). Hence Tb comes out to 1.27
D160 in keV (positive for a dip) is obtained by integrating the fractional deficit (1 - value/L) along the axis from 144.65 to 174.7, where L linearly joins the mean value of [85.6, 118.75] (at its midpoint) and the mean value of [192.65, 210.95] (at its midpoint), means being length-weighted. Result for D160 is 8.04 keV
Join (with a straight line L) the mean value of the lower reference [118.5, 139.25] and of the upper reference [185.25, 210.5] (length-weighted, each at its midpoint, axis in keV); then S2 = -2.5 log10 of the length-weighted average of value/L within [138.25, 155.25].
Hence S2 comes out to 0.28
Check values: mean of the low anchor 2.31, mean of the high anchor 2.23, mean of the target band 1.78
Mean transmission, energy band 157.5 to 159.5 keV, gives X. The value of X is 1.57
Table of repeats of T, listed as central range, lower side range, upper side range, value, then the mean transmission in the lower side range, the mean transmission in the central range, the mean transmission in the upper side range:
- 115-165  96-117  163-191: 0.033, 2.29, 2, 1.78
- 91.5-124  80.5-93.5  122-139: 0.031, 2.48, 2.32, 2.3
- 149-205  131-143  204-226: 0.209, 2.15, 1.86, 2.34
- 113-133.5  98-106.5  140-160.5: -0.167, 2.27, 2.35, 1.69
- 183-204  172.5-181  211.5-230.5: -0.077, 1.72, 2.11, 2.34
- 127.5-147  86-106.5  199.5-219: 0.118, 2.36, 2.11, 2.34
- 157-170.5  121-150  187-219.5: 0.247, 2.15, 1.76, 2.29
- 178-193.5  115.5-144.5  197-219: 0.281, 2.26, 1.79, 2.33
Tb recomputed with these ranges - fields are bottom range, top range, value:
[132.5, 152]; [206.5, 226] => 1.20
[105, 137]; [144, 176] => 0.75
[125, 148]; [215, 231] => 1.11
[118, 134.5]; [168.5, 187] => 0.73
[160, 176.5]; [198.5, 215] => 1.28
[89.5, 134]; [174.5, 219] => 0.90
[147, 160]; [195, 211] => 1.50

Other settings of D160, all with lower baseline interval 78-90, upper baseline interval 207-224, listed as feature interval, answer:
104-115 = 1.09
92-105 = 0.92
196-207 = 0.22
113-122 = 0.46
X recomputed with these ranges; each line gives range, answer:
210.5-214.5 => 2.32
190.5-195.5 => 2.3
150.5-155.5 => 1.49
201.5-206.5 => 2.34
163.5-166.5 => 1.79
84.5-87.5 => 2.49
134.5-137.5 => 2.15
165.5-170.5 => 1.99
